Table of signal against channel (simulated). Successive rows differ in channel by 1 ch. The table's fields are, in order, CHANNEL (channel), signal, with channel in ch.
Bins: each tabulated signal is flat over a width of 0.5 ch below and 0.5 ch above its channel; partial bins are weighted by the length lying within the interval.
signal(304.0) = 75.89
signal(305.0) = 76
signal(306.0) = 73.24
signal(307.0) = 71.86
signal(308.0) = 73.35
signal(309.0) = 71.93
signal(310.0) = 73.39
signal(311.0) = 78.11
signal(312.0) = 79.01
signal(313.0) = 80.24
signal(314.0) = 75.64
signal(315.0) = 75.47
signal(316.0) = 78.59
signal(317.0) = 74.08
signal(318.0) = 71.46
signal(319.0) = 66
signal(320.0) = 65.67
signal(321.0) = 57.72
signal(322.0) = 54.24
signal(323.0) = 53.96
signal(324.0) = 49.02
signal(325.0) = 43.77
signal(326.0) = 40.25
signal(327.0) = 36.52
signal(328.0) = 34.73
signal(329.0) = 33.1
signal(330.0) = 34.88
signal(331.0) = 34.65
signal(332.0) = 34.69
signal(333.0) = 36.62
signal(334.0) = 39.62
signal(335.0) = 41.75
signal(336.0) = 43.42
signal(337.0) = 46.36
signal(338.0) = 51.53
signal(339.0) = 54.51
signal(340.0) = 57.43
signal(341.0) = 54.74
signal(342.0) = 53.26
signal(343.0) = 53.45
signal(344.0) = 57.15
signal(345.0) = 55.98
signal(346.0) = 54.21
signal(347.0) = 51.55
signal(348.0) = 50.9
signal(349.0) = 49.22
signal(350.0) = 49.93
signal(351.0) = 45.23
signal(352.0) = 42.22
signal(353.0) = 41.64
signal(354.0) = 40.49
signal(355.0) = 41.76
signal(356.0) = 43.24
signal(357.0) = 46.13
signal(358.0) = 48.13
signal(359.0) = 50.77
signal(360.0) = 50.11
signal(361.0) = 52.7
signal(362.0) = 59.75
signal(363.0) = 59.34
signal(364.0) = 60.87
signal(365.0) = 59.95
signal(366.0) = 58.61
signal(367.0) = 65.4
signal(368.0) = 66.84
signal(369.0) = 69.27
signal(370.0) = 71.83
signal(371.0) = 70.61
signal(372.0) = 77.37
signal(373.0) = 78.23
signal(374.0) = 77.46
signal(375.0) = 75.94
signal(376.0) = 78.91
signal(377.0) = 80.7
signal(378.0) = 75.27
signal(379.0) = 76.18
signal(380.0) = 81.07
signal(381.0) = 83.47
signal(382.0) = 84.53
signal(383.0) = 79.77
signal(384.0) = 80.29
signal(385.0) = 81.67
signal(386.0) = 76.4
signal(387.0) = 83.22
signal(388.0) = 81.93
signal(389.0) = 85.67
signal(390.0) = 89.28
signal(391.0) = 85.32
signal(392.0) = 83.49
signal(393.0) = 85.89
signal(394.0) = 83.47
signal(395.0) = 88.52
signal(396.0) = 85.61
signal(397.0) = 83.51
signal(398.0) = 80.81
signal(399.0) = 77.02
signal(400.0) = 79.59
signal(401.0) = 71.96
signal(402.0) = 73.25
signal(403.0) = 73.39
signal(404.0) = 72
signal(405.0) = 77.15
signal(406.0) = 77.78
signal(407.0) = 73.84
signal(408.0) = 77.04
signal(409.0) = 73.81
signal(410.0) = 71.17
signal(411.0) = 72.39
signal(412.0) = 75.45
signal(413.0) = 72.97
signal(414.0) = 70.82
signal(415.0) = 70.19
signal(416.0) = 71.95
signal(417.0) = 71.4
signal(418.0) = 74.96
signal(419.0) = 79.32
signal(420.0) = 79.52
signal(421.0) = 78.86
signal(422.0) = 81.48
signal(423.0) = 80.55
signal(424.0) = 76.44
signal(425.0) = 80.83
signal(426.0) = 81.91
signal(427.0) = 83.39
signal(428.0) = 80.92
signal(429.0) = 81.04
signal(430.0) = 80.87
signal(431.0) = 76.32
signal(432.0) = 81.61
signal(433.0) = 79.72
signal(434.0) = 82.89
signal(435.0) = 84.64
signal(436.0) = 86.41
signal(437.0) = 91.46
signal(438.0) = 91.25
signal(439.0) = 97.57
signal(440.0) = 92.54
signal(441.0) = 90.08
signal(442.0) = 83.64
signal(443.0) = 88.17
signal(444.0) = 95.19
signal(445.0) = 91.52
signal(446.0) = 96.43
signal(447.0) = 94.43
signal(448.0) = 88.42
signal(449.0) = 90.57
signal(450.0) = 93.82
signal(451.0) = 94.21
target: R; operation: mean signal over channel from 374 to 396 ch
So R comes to 81.9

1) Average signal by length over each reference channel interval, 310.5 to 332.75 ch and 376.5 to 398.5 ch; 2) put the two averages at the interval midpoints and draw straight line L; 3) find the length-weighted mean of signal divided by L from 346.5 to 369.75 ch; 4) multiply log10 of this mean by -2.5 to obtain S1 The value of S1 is 0.33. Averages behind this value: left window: 56.7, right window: 82.5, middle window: 52.6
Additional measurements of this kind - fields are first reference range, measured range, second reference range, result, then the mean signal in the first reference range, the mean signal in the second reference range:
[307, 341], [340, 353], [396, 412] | 0.197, 56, 76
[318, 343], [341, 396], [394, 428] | -0.072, 47.2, 77.1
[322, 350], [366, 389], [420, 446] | -0.217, 46.4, 84.9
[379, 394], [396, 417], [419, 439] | 0.105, 82.8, 82.4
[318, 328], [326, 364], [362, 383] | 0.289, 52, 72.5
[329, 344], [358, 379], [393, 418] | -0.116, 45.5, 76.2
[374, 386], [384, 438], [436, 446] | 0.079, 79.6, 91.3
